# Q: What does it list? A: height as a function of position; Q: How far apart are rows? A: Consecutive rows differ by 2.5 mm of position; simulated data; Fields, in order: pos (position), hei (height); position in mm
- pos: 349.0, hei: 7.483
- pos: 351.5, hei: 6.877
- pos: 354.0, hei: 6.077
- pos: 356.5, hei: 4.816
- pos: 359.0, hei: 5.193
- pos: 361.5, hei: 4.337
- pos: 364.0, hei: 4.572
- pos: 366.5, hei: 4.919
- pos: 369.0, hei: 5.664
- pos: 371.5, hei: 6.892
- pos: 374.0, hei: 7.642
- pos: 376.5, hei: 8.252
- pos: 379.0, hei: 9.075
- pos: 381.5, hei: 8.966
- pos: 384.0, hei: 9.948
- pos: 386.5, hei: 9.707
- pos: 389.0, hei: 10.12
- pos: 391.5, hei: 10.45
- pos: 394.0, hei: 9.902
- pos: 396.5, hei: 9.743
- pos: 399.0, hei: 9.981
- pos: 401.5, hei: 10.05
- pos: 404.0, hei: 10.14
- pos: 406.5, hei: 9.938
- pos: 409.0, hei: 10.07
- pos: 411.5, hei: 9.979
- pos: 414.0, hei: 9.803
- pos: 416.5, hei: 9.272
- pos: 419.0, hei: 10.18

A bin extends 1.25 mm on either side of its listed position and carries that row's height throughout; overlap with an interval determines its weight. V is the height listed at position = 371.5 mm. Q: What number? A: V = 6.892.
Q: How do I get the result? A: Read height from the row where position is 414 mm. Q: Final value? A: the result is 9.803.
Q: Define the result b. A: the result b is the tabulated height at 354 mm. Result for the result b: 6.077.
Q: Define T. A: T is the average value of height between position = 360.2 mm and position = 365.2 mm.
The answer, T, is 4.46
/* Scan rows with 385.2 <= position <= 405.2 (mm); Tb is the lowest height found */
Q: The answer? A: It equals 9.707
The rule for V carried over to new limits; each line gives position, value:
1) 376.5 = 8.252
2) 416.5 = 9.272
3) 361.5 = 4.337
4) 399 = 9.981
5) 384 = 9.948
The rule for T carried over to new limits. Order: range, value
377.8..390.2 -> 9.56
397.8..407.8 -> 10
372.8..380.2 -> 8.32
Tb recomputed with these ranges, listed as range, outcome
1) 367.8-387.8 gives 5.664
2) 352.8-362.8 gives 4.337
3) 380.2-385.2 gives 8.966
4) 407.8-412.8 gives 9.979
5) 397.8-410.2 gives 9.938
